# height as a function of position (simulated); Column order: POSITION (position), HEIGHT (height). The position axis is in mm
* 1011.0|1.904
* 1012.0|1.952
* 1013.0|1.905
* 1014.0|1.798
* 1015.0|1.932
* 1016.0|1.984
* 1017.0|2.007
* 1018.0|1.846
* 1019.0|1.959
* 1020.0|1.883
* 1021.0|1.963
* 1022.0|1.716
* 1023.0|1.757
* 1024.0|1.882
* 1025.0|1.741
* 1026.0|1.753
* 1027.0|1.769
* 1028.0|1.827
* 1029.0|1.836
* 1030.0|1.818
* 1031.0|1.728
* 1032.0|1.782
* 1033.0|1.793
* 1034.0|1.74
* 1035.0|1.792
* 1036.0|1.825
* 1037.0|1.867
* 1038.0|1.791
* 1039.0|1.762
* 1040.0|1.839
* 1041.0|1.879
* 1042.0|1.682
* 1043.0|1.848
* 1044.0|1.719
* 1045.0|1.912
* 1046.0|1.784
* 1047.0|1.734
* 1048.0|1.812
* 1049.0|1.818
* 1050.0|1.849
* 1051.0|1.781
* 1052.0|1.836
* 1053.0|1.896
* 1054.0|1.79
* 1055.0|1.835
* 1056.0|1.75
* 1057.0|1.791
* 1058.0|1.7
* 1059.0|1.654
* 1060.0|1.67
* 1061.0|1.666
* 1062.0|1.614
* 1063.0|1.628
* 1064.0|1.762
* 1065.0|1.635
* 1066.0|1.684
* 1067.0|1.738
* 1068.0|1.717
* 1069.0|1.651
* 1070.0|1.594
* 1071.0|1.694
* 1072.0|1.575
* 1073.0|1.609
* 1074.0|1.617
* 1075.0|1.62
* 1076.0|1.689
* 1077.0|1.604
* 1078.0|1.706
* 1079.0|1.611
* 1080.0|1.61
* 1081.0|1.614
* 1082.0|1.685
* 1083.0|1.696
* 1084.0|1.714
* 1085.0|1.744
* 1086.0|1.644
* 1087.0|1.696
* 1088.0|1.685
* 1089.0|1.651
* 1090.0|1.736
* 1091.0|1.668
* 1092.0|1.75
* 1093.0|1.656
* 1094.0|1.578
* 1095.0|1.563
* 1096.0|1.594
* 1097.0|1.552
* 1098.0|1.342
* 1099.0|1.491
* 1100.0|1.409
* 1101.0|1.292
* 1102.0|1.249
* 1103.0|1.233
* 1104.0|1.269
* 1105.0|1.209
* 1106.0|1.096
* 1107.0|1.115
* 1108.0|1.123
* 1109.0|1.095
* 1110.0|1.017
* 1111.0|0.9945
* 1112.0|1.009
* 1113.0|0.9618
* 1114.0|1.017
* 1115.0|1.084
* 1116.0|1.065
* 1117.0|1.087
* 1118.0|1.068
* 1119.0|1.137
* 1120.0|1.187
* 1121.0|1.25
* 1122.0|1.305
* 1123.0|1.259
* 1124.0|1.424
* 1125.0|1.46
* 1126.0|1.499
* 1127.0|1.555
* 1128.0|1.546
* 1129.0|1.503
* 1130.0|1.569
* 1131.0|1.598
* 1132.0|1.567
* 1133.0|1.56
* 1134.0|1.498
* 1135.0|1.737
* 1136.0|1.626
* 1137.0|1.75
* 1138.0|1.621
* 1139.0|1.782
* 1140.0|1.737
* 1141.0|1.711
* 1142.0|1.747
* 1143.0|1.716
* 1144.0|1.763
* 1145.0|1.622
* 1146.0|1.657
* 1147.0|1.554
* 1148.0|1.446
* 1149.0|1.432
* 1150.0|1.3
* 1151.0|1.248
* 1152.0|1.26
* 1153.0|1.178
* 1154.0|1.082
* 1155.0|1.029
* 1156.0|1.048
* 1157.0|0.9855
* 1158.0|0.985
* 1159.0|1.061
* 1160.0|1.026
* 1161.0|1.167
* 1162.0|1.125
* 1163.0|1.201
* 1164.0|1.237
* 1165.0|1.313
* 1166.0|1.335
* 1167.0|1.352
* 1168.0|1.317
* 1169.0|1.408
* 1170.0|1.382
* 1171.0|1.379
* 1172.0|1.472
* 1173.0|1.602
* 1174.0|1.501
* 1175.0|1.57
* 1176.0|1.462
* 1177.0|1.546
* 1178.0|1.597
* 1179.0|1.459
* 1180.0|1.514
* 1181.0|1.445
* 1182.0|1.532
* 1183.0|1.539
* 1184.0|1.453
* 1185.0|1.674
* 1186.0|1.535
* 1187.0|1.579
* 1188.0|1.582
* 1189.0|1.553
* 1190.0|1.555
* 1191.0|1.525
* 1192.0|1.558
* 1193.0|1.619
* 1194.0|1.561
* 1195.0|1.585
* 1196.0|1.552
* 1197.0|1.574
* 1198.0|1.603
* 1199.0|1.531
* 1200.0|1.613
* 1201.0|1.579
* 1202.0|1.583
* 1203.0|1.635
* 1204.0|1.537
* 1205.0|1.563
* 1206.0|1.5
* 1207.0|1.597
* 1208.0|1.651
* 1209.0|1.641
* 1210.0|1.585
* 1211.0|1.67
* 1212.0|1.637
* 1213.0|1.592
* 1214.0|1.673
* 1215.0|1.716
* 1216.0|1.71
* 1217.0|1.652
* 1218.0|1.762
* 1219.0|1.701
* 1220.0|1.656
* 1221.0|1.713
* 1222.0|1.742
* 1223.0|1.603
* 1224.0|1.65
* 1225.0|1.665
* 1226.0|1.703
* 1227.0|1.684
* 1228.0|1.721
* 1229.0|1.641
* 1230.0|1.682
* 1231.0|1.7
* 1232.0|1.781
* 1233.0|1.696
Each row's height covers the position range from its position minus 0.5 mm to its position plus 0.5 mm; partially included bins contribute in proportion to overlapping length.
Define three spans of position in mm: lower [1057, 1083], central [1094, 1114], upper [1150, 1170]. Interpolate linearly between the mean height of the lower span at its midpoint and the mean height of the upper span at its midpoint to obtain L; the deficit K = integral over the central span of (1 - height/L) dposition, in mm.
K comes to 3.20 mm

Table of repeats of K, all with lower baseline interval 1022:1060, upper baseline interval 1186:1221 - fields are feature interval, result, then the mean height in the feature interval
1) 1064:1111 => 5.7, 1.53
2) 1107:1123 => 5.7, 1.1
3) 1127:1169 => 6.4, 1.42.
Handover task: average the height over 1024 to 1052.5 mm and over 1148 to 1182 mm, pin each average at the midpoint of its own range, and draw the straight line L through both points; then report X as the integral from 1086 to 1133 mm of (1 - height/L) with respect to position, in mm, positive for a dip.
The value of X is 5.1 mm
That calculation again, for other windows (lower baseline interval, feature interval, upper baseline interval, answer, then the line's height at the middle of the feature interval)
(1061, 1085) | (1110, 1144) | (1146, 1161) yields -1.8 mm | 1.35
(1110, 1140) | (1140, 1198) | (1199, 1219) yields 2.9 mm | 1.5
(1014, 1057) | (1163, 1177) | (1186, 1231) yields 2.2 mm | 1.67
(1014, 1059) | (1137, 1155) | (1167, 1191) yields 0.7 mm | 1.58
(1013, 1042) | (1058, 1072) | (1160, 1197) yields 0.6 mm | 1.74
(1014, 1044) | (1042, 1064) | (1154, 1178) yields -0.4 mm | 1.73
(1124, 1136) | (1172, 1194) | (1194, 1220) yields 0.8 mm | 1.6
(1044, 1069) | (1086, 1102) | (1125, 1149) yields 1.1 mm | 1.69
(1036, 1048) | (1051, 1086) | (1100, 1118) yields -3.7 mm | 1.53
